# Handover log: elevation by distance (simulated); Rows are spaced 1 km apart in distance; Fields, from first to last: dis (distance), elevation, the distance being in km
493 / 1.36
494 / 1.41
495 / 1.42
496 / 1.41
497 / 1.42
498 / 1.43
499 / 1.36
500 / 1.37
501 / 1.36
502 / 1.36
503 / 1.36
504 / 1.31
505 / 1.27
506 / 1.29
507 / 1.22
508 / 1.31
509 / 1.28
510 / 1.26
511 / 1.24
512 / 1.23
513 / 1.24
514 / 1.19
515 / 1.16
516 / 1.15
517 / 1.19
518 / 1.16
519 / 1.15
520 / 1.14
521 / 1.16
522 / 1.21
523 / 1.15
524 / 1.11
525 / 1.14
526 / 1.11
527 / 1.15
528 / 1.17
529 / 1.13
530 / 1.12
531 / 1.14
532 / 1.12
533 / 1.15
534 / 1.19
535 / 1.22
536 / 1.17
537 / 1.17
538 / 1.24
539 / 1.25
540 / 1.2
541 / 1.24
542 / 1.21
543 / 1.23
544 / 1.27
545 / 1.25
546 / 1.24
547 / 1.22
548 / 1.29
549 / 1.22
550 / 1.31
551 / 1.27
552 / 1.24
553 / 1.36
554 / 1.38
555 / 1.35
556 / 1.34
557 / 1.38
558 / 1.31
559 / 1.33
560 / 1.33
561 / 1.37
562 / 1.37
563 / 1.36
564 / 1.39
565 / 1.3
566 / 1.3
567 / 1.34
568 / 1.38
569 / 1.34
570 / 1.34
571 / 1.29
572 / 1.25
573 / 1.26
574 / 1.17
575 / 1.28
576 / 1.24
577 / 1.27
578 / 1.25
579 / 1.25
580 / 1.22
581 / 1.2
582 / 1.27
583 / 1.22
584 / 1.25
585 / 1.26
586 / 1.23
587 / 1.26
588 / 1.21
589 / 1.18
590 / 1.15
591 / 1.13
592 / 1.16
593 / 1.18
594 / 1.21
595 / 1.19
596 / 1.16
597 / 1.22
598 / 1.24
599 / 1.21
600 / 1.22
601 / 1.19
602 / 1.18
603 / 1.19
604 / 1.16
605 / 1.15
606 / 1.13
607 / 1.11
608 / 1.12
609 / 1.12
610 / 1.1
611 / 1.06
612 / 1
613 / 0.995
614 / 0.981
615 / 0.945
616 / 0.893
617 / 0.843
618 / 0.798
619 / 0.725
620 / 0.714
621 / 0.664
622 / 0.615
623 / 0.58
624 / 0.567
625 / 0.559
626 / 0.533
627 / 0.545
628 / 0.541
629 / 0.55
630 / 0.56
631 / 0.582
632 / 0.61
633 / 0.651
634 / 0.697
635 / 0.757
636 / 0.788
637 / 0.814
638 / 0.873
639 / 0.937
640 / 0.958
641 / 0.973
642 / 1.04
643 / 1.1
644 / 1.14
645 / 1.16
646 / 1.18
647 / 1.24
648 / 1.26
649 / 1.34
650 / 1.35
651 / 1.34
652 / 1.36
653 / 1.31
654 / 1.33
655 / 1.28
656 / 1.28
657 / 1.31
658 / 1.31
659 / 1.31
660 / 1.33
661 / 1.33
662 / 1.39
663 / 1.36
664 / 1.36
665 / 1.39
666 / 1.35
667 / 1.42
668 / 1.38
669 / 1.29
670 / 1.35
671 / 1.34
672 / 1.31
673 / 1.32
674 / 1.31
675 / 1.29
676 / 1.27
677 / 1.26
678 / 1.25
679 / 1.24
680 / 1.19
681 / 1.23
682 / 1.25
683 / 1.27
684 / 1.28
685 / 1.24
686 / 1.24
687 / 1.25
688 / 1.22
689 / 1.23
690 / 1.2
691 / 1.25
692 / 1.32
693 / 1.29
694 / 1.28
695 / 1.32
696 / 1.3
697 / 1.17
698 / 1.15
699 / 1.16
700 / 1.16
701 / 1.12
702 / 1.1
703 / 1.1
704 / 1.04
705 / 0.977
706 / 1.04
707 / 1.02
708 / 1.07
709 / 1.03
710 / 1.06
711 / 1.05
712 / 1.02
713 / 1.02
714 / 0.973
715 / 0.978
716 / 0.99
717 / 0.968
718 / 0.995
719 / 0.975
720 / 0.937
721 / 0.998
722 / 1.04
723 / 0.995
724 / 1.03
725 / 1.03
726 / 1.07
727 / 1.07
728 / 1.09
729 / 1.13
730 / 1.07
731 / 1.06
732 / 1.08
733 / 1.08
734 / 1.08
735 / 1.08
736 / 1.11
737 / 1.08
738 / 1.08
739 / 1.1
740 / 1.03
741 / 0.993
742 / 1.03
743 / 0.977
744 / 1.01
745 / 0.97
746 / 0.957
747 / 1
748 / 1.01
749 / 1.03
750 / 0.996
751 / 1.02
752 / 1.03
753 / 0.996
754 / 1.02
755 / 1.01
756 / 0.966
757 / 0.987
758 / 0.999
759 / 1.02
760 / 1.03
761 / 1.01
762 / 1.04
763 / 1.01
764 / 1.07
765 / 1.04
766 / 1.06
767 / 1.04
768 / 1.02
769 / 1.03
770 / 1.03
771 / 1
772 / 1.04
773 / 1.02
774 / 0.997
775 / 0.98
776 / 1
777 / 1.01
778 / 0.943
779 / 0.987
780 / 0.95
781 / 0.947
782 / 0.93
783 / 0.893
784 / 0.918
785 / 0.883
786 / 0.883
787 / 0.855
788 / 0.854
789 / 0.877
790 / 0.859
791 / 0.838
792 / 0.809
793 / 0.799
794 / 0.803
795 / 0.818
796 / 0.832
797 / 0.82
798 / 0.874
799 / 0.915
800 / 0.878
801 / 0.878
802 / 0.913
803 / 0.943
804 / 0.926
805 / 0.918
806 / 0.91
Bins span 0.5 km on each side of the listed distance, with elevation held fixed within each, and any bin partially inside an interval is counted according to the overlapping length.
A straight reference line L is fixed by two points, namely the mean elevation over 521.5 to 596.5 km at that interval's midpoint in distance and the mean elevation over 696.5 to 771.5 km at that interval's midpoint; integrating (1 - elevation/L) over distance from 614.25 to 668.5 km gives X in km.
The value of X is 6.5 km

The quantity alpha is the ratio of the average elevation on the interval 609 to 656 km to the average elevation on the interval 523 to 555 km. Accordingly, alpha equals 0.76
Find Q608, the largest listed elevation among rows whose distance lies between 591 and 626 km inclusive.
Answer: 1.24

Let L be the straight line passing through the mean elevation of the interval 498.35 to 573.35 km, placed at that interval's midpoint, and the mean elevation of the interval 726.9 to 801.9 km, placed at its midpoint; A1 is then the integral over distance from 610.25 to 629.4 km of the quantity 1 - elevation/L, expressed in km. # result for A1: 6.7 km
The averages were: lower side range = 1.25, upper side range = 0.981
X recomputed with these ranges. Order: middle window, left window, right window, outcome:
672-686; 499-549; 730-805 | -2.6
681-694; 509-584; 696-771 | -2.0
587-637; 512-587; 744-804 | 9.9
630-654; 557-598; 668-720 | 3.8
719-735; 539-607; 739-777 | 0.1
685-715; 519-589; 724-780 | -1.5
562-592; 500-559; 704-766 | -2.0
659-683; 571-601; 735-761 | -4.3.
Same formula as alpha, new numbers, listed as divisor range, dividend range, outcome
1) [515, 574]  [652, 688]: 1.05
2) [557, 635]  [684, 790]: 0.97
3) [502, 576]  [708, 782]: 0.82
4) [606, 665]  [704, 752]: 1.04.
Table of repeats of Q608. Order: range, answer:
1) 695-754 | 1.32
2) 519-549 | 1.29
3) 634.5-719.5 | 1.42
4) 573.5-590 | 1.28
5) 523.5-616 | 1.39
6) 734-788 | 1.11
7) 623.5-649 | 1.34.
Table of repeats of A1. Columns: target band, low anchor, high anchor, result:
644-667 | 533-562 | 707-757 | -3.7 km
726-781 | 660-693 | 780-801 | -1.3 km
